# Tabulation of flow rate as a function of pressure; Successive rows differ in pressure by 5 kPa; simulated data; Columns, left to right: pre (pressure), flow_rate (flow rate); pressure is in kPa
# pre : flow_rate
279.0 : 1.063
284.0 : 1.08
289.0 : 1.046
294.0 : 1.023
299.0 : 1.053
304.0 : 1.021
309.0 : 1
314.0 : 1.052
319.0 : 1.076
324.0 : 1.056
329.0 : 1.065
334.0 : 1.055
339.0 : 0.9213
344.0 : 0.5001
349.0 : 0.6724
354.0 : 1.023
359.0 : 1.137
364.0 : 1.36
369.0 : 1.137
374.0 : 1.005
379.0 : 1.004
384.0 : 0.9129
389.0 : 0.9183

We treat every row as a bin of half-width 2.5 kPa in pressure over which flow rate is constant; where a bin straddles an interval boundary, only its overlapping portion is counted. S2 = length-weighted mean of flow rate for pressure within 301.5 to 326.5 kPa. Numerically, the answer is 1.04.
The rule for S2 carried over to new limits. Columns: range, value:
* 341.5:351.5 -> 0.586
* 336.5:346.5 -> 0.711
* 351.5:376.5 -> 1.13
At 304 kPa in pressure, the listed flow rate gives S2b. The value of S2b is 1.021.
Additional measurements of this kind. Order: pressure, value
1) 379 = 1.004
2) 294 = 1.023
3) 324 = 1.056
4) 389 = 0.9183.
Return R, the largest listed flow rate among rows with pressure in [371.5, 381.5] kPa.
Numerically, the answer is 1.005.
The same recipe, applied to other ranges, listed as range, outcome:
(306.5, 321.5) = 1.076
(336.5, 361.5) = 1.137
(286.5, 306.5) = 1.053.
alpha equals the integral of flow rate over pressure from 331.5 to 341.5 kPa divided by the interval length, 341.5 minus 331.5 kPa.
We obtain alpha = 0.988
